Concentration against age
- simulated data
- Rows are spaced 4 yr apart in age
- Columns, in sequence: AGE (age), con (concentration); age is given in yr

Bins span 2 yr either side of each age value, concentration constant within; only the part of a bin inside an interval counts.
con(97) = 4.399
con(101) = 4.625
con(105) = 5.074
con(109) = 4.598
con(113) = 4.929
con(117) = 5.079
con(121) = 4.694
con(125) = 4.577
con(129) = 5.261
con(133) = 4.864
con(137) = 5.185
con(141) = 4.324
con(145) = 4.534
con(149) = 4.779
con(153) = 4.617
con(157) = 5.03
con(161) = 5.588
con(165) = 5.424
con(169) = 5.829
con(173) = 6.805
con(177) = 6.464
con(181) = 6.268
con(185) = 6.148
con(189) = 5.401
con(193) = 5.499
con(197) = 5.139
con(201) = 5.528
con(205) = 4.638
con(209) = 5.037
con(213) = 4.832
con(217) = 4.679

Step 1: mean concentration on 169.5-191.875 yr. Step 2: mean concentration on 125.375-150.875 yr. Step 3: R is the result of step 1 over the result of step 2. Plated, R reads 1.28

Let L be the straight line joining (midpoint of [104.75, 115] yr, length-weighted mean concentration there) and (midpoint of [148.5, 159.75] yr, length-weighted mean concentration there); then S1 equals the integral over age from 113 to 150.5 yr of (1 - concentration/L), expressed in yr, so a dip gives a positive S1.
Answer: 0.2 yr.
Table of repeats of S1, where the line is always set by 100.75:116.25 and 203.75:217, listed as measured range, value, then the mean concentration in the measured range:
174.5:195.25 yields -4.9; 5.97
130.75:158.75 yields 0.4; 4.76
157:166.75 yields -1.2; 5.41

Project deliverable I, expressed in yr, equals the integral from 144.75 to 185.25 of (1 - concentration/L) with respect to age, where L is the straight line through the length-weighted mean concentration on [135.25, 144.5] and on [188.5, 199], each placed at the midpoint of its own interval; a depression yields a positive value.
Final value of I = -4.8 yr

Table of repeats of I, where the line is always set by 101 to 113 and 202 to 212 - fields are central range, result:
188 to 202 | -1.4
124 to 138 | -0.4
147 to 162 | -0.3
